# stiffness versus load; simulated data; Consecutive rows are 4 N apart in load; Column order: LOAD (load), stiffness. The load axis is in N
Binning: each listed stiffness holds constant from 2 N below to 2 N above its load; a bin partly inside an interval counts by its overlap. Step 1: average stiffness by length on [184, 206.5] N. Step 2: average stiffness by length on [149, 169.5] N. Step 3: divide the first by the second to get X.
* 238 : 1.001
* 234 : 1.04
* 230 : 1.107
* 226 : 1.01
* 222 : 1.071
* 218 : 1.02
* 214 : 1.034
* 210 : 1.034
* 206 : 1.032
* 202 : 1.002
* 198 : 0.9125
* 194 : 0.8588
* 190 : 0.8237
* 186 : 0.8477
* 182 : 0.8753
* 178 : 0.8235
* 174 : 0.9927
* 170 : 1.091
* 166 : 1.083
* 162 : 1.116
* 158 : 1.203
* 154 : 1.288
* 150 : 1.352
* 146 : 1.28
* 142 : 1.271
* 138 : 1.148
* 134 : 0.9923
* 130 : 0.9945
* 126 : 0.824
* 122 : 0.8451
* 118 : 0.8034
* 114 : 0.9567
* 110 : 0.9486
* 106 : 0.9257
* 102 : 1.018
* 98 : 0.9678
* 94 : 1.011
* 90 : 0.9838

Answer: 0.76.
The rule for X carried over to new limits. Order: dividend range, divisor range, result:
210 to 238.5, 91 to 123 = 1.11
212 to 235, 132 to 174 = 0.89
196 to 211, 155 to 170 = 0.87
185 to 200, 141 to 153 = 0.66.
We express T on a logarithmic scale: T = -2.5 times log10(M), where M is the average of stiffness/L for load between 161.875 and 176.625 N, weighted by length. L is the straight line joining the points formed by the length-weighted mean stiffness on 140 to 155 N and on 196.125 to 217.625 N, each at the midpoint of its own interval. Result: 0.13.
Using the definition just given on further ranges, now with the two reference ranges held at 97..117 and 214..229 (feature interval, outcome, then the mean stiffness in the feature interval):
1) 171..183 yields 0.103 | 0.915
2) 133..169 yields -0.208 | 1.2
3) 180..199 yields 0.179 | 0.861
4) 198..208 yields 0.031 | 0.996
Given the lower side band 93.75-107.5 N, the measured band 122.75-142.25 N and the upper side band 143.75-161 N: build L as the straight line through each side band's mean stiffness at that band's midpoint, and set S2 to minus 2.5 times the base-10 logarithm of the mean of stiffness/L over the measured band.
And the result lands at 0.15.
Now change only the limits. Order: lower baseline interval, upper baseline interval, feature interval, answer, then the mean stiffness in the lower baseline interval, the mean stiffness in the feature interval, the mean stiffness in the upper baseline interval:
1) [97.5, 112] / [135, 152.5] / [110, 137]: 0.200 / 0.965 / 0.915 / 1.25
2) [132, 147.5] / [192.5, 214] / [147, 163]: -0.116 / 1.17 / 1.25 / 0.977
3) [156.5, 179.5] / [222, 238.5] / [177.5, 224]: 0.110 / 1.05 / 0.948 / 1.05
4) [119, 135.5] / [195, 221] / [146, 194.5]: -0.099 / 0.905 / 1.05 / 1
